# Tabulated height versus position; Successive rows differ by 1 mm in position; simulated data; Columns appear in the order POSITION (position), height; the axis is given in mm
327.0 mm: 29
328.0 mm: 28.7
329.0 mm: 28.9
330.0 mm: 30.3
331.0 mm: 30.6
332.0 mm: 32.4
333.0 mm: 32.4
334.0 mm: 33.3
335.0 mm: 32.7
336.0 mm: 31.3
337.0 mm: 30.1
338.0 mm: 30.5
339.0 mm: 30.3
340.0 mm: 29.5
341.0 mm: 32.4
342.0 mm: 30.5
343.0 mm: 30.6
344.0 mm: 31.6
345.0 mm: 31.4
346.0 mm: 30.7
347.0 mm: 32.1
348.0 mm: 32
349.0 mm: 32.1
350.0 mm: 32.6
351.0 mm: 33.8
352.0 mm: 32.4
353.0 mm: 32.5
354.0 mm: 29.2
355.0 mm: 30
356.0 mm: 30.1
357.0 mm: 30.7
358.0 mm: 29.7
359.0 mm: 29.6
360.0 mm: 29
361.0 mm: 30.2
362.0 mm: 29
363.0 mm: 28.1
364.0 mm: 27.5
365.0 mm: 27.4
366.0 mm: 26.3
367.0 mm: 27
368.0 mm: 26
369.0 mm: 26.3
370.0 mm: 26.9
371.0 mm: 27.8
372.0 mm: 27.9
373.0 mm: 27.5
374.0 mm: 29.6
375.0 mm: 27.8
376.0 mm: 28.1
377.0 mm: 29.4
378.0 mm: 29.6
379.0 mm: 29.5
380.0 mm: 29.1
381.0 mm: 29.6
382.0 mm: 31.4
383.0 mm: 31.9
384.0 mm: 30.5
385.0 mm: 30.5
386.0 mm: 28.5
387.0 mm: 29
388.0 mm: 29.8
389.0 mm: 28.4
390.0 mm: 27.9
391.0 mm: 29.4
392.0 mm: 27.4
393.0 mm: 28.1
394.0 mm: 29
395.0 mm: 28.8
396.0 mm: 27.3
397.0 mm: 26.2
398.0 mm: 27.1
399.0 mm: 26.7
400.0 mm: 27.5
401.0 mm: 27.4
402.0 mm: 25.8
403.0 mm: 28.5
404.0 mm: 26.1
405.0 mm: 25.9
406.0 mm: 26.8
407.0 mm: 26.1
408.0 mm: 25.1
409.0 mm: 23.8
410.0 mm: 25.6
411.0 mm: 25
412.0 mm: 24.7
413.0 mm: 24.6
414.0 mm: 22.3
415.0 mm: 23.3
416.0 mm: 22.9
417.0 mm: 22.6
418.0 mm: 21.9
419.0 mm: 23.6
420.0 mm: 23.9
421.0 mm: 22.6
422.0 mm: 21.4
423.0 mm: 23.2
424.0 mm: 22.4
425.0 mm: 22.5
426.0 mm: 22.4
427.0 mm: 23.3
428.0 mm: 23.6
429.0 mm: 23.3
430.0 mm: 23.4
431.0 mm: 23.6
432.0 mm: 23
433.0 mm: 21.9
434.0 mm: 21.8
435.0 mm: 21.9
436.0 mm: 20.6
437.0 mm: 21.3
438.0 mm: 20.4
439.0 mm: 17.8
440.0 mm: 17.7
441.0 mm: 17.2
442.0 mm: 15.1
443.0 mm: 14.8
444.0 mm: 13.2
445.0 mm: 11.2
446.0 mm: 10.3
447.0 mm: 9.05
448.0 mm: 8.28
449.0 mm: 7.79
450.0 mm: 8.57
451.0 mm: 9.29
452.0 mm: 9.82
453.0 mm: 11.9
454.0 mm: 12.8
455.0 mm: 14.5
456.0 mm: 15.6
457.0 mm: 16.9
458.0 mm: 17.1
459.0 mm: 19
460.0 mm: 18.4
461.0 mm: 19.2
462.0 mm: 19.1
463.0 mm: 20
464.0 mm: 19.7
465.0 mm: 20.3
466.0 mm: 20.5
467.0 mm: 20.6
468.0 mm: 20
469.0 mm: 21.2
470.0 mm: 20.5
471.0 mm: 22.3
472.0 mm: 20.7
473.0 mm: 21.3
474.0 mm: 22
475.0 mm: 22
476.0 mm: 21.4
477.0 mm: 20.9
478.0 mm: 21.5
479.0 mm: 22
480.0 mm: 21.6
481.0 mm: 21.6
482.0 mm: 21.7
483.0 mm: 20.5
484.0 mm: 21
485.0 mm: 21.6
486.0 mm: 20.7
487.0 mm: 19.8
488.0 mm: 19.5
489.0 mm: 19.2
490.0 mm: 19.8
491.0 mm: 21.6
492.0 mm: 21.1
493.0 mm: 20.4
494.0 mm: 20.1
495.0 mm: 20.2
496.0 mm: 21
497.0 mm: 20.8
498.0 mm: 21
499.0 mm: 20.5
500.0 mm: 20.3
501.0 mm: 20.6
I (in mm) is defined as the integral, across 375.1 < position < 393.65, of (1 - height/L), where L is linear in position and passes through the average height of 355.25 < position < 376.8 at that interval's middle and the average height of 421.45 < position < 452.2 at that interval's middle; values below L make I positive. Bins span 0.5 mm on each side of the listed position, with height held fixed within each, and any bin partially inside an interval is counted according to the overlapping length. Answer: -2.74 mm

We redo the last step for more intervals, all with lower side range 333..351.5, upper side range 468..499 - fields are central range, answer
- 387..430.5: 2.1 mm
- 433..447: 4.2 mm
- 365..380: 0.7 mm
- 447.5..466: 6.3 mm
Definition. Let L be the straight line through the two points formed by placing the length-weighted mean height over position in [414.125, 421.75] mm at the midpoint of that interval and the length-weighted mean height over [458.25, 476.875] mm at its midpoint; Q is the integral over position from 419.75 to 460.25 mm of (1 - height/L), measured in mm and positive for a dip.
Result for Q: 8.0 mm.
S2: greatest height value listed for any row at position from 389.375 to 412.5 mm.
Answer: 29.4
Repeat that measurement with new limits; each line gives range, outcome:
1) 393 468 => 29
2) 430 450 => 23.6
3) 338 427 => 33.8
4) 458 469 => 21.2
